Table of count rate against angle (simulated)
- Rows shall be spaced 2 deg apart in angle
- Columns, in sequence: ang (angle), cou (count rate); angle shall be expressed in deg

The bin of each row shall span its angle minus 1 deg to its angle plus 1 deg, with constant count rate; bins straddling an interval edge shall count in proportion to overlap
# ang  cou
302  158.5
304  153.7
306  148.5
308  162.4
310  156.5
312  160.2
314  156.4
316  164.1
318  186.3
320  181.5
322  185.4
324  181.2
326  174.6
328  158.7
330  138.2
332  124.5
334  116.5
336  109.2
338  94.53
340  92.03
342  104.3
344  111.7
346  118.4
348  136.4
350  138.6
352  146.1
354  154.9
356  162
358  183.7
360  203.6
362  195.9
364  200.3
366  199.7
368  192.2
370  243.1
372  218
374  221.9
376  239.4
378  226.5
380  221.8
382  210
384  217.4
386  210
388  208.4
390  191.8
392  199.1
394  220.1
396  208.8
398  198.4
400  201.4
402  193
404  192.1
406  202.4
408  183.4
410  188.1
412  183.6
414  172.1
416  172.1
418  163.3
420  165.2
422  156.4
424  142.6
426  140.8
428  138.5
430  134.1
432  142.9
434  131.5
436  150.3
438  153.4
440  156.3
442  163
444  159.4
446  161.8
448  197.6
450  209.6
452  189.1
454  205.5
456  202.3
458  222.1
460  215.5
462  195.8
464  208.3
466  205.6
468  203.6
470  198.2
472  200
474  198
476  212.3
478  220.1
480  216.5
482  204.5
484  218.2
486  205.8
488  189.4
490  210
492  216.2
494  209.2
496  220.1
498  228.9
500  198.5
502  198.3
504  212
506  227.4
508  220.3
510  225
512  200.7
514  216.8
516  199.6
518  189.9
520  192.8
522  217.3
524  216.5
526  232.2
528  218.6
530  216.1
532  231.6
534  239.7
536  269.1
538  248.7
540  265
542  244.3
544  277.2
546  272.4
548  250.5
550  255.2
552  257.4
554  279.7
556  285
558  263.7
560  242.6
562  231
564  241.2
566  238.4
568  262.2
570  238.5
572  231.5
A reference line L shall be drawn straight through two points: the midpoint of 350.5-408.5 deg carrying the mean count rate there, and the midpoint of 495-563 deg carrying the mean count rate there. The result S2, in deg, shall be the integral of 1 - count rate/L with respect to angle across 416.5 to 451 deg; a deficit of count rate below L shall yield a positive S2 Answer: 9.1 deg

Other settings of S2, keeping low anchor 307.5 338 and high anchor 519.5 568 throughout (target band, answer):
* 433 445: 3.0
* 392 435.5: 4.2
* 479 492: 0.8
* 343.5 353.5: 2.0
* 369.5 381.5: -3.4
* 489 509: 1.2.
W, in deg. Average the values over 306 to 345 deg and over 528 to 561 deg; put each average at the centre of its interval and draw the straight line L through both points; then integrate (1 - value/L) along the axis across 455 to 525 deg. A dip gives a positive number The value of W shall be 5.6 deg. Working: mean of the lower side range 145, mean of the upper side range 255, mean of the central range 209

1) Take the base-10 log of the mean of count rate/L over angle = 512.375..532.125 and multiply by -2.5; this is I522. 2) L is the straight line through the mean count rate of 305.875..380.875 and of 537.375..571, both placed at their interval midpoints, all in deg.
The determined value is 0.147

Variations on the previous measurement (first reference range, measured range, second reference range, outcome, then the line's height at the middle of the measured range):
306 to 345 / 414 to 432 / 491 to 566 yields 0.22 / 187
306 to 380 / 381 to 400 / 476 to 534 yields -0.15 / 179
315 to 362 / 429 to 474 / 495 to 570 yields 0.09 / 198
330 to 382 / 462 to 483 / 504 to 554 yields 0.03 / 211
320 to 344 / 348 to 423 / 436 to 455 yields -0.25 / 155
